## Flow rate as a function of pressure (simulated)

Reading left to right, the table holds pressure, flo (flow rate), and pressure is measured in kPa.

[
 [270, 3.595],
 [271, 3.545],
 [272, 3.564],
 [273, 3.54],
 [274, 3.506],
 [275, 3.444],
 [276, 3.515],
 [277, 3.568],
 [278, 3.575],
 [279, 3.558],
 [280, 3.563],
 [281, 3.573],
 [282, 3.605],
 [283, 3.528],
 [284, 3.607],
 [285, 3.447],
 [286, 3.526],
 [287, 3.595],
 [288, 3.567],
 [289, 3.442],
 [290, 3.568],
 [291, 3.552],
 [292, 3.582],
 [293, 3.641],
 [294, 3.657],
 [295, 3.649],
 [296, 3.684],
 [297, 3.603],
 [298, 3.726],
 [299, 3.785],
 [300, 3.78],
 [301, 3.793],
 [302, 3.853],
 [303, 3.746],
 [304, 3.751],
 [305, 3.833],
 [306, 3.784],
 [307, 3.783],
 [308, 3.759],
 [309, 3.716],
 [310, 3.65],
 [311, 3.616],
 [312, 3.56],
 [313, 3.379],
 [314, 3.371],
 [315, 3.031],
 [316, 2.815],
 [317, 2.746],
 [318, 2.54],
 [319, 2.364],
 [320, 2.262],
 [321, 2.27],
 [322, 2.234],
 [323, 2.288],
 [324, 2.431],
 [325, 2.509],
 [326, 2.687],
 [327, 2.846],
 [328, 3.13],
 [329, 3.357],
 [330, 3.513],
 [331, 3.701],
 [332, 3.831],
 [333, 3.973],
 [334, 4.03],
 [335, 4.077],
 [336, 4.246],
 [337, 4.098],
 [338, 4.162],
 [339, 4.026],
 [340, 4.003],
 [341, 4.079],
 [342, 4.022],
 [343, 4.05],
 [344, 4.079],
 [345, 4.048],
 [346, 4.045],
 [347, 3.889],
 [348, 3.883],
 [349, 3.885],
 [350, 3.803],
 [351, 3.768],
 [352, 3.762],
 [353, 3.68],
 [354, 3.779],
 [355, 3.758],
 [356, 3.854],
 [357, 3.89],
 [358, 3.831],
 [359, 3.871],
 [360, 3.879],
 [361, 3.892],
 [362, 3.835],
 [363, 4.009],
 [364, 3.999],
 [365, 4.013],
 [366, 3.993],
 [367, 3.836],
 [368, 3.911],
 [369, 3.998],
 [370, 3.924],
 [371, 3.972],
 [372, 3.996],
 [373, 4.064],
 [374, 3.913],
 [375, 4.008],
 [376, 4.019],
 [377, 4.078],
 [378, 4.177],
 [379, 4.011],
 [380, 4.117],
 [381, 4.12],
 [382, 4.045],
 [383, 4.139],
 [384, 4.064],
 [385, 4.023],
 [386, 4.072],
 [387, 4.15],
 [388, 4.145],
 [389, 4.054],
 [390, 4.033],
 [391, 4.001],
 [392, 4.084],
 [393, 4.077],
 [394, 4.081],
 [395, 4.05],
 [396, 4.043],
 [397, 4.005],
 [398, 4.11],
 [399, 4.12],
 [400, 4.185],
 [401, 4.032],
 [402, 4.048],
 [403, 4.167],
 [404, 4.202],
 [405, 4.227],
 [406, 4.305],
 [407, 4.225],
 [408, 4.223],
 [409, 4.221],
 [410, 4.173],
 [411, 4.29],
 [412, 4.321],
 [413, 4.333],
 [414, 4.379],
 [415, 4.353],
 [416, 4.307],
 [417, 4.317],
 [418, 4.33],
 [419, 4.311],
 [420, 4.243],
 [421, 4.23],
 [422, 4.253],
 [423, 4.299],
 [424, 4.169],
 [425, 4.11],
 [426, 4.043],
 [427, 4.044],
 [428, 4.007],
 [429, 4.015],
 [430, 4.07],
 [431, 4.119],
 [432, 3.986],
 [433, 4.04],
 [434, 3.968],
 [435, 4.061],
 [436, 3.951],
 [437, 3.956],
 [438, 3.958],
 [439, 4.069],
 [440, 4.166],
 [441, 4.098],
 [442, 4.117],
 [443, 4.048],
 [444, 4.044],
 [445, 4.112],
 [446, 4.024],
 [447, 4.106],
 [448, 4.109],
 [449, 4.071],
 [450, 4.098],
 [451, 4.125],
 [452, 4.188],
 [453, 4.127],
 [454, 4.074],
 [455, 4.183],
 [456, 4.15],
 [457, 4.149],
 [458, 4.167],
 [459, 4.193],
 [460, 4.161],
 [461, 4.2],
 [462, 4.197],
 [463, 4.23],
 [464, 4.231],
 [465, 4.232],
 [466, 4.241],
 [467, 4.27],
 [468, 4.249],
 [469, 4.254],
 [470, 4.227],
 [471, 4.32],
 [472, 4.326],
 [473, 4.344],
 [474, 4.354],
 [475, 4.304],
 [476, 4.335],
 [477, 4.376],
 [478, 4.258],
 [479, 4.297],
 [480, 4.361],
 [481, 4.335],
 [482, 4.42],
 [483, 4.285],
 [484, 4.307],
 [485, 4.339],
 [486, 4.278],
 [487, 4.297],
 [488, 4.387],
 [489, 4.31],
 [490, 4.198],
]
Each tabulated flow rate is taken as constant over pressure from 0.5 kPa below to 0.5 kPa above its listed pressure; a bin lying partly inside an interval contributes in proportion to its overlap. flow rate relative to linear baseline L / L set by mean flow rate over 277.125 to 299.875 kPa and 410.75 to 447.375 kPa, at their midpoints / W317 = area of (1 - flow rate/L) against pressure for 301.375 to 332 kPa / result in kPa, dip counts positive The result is 4.4 kPa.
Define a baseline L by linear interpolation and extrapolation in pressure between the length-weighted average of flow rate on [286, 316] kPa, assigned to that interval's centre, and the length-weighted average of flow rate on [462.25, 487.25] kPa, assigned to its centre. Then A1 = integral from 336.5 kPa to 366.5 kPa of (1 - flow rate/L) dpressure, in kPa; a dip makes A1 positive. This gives -0.9 kPa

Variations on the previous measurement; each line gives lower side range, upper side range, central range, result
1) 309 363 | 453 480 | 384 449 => -2.7 kPa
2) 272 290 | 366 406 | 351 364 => 0.3 kPa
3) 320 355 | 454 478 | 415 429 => -0.7 kPa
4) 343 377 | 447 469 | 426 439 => 0.3 kPa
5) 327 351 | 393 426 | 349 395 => 0.7 kPa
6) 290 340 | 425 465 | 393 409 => -1.1 kPa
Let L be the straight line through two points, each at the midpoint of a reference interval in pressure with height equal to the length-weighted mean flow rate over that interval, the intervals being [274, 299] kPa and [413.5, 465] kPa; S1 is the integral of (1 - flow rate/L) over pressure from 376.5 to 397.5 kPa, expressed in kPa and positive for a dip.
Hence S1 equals -0.69 kPa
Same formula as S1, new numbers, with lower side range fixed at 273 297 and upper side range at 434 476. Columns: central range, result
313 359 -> 3.23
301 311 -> -0.33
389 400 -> -0.33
